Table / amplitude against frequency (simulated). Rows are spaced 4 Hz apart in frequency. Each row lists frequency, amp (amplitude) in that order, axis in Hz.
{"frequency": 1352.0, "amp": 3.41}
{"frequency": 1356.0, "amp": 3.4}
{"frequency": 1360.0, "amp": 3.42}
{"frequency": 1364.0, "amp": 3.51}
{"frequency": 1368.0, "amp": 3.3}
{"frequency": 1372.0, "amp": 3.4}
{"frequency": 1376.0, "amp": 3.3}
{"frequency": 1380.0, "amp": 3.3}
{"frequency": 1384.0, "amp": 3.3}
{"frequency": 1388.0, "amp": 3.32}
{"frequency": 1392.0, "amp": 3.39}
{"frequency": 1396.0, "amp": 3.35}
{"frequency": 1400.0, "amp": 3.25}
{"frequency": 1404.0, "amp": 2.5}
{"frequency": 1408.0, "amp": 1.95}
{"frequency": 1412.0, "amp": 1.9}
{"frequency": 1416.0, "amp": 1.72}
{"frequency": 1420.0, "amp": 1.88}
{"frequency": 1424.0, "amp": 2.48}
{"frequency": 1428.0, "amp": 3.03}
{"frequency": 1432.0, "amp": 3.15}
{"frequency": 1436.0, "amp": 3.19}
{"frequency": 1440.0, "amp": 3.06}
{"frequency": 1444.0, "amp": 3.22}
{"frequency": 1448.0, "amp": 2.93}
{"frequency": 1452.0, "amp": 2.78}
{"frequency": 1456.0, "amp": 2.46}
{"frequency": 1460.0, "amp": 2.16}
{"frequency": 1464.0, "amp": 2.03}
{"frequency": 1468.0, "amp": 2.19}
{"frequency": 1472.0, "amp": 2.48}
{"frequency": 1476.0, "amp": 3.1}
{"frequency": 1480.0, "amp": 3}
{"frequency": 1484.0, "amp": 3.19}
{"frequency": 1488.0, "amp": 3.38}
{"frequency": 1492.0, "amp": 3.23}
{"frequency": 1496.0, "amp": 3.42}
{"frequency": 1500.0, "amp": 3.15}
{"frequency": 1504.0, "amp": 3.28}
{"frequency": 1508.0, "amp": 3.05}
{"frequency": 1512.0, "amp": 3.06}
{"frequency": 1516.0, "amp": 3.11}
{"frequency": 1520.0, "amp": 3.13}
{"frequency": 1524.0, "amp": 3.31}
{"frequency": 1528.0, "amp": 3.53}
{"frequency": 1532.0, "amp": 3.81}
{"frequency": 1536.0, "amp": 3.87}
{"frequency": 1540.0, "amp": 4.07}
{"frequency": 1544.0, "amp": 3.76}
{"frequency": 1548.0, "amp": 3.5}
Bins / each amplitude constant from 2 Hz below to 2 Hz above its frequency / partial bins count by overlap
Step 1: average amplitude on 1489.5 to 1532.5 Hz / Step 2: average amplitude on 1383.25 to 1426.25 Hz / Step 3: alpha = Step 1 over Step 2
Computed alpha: 1.2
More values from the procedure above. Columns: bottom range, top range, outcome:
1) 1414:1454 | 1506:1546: 1.26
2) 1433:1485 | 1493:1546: 1.24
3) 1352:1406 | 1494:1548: 1.04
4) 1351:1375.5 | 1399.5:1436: 0.72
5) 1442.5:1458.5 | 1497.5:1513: 1.12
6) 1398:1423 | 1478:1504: 1.46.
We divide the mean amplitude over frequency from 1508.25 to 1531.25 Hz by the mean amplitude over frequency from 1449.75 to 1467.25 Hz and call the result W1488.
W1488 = 1.38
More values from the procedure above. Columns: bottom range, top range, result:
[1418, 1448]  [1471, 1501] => 1.10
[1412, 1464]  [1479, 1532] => 1.24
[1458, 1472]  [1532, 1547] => 1.77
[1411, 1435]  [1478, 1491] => 1.32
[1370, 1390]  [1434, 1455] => 0.91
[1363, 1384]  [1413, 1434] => 0.72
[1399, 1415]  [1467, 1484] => 1.21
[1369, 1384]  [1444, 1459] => 0.83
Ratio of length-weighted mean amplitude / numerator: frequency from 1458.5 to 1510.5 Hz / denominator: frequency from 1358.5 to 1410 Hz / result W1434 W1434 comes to 0.92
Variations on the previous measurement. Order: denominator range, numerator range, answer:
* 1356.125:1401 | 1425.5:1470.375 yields 0.82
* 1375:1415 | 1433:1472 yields 0.92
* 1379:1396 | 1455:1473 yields 0.67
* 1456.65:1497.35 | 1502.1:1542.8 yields 1.23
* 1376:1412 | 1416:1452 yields 0.93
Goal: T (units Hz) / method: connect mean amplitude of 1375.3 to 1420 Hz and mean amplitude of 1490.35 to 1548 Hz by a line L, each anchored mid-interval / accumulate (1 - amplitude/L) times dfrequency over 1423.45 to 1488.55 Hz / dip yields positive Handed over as 5.83 Hz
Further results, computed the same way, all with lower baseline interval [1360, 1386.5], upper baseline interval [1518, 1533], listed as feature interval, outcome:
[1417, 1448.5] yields 5.2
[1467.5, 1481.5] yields 2.7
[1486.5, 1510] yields 1.1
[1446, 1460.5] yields 3.3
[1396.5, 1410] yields 2.9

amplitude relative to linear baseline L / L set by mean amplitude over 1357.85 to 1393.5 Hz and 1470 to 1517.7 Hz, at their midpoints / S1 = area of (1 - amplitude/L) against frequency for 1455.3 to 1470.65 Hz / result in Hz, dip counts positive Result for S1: 4.7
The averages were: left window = 3.36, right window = 3.12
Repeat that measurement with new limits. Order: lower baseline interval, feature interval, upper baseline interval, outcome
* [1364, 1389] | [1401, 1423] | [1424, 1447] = 7.66 Hz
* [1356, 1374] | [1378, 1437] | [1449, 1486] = 5.88 Hz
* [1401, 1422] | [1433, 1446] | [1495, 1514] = -4.18 Hz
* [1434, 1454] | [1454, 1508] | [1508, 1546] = 6.49 Hz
